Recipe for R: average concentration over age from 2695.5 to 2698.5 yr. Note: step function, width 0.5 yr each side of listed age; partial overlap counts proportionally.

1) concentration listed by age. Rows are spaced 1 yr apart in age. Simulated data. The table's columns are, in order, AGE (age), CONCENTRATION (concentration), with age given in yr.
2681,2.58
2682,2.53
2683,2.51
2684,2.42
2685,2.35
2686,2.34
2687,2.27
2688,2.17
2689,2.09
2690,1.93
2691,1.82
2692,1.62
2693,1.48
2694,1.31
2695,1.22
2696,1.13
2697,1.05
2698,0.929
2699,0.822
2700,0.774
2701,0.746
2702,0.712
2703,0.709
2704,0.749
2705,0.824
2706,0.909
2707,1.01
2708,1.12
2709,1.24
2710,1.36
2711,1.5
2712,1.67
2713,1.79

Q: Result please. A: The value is 1.04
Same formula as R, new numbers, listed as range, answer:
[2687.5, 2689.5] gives 2.13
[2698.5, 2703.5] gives 0.753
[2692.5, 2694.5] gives 1.4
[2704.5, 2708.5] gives 0.966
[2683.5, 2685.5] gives 2.38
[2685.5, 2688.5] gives 2.26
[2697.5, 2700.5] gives 0.842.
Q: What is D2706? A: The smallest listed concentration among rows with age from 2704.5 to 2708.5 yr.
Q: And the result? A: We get 0.824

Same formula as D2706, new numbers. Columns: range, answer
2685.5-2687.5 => 2.27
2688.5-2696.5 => 1.13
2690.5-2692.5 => 1.62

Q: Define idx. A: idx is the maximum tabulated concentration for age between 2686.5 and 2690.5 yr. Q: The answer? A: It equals 2.27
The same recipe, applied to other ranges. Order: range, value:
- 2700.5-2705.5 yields 0.824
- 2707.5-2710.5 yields 1.36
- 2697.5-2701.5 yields 0.929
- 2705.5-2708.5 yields 1.12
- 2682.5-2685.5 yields 2.51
